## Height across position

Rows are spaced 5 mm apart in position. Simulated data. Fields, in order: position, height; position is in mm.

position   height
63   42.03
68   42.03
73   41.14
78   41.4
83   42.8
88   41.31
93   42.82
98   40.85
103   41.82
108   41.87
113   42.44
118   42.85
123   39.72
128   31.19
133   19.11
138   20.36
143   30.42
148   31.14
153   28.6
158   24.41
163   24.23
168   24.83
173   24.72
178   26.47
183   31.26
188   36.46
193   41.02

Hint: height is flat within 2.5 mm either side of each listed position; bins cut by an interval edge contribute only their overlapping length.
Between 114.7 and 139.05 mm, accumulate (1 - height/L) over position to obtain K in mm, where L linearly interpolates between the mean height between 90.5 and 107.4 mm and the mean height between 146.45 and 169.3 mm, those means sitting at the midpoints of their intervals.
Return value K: 2.4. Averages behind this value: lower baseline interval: 41.8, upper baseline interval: 26.6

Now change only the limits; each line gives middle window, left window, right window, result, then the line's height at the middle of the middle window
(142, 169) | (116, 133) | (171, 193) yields 4.69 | 32.9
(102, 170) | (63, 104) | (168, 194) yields 8.83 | 35.9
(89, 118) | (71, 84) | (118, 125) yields -0.58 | 41.2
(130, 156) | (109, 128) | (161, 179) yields 5.24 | 33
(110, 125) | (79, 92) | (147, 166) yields -2.82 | 35.1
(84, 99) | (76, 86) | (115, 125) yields 0.02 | 41.9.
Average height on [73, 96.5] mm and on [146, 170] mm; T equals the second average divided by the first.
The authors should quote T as 0.63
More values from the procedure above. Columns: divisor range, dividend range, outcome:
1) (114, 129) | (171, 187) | 0.73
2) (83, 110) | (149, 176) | 0.61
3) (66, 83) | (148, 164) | 0.64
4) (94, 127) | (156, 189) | 0.66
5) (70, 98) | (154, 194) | 0.69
